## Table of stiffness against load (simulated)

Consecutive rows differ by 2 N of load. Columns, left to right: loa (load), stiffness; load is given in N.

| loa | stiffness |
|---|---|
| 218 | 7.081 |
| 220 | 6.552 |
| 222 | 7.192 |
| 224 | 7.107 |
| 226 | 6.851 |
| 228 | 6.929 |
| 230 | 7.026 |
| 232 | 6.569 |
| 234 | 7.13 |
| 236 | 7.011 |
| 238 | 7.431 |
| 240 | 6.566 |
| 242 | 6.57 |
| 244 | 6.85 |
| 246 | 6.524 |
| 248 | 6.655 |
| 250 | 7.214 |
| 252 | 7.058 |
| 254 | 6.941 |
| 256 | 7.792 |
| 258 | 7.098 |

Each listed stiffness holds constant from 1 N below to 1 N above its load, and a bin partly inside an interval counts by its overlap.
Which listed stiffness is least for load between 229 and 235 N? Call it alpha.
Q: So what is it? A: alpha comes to 6.569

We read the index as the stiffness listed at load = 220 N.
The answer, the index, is 6.552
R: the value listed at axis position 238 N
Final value 7.431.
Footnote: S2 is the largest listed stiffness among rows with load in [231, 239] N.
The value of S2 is 7.431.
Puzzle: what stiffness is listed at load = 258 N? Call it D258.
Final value 7.098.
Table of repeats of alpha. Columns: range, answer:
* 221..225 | 7.107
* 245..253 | 6.524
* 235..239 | 7.011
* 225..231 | 6.851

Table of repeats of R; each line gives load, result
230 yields 7.026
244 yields 6.85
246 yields 6.524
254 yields 6.941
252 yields 7.058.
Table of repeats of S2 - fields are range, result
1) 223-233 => 7.107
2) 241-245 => 6.85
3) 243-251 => 7.214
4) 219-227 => 7.192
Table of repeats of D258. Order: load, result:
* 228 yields 6.929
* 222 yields 7.192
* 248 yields 6.655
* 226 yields 6.851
